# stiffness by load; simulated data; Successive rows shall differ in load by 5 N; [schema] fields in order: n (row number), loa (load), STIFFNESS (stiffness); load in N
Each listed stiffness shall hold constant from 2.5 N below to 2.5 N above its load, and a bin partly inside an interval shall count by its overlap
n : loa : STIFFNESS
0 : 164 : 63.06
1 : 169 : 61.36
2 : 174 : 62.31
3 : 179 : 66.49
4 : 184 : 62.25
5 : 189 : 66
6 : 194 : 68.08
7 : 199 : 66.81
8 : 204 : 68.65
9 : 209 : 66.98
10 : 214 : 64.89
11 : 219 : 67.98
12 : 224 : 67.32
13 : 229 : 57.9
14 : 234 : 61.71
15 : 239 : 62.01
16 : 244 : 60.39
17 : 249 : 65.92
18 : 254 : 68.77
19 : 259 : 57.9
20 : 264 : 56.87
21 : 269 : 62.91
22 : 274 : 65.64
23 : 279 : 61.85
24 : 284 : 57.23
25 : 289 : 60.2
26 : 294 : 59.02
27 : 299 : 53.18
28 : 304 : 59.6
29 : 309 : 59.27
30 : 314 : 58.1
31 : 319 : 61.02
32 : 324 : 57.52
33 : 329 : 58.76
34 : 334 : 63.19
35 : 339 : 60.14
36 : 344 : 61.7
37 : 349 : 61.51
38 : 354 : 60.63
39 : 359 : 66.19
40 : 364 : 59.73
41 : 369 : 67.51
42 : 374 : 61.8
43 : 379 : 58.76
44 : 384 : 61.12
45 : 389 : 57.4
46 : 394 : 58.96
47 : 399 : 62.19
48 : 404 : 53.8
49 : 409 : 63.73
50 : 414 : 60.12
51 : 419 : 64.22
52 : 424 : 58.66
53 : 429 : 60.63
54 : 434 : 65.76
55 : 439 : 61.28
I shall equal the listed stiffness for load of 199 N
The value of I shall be 66.81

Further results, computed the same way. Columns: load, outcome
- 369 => 67.51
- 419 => 64.22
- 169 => 61.36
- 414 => 60.12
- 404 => 53.8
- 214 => 64.89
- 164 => 63.06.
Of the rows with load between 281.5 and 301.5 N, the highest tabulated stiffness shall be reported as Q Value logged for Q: 60.2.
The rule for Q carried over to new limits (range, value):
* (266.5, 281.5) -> 65.64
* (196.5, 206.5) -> 68.65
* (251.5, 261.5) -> 68.77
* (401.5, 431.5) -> 64.22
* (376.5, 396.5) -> 61.12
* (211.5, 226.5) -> 67.98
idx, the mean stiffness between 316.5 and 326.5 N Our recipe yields 59.3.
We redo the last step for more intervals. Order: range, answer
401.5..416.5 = 59.2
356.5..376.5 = 63.8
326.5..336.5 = 61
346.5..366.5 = 62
